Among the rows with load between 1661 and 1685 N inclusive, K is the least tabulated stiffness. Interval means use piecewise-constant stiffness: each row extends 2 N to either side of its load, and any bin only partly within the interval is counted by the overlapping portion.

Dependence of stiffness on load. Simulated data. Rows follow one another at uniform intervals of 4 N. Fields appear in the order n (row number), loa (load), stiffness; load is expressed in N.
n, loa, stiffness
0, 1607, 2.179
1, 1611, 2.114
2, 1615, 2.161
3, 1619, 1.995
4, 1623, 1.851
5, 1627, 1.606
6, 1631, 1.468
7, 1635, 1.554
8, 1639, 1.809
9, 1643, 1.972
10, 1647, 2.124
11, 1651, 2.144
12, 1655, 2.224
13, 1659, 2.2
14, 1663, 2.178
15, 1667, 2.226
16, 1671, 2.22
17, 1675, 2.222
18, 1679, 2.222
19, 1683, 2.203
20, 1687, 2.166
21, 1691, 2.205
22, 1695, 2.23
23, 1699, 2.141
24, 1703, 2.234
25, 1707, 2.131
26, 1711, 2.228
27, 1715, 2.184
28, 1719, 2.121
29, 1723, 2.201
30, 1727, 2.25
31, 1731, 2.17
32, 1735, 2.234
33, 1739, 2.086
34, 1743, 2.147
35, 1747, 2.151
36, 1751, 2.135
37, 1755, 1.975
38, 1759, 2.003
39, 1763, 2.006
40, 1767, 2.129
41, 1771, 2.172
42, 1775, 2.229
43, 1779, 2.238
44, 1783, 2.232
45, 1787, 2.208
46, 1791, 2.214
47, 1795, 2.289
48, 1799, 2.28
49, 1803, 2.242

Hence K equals 2.178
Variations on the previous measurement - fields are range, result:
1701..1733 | 2.121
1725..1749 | 2.086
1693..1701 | 2.141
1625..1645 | 1.468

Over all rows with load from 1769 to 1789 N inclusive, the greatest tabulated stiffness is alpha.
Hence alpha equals 2.238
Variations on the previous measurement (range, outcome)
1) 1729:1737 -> 2.234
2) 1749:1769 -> 2.135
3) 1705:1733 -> 2.25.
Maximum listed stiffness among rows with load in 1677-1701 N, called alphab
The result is 2.23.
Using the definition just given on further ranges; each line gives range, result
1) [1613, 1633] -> 2.161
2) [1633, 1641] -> 1.809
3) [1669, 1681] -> 2.222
